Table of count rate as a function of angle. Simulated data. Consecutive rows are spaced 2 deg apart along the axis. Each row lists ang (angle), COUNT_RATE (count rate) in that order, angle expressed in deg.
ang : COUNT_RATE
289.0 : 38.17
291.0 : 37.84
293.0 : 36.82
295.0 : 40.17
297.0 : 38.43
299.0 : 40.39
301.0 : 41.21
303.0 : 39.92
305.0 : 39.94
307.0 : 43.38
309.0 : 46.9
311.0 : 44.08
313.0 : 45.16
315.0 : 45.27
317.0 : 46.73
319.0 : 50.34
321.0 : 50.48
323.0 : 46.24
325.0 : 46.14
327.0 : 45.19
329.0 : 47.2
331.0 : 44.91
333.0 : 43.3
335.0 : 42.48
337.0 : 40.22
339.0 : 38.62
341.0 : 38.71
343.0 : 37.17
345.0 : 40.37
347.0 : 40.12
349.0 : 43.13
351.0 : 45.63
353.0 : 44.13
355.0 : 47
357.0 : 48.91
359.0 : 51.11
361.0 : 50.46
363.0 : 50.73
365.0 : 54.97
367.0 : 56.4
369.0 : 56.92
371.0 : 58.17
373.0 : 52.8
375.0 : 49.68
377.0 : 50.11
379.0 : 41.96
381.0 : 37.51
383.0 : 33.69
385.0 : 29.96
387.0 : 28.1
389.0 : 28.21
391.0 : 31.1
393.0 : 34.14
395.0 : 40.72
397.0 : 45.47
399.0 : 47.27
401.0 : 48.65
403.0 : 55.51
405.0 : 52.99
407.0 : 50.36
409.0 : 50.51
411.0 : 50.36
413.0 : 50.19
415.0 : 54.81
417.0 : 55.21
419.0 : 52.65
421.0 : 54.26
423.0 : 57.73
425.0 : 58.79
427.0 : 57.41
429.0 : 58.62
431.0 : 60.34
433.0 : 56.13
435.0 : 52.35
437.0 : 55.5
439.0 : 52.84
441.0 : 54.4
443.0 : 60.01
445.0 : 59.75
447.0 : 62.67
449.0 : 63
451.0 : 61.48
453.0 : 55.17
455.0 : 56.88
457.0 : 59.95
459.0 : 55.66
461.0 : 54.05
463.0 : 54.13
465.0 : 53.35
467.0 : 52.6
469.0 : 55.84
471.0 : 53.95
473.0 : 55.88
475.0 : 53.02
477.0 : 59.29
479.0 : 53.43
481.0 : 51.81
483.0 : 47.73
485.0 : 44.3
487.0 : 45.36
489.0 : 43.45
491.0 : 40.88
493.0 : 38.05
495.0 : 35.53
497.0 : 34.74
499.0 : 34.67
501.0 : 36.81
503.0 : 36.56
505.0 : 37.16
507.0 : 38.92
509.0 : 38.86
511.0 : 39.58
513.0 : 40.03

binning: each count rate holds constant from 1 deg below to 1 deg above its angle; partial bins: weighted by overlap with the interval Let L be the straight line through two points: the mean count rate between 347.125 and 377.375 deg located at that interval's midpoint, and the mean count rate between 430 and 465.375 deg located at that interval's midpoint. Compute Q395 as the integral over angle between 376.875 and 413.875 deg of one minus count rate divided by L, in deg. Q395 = 7.57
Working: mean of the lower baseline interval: 50.4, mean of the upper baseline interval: 57.2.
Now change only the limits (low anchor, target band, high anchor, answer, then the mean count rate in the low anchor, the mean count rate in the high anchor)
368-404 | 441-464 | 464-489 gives -4.1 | 42.8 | 51.9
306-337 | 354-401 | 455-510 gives 1.5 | 45.7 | 47.1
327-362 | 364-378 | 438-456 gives -1.9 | 43.8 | 58.5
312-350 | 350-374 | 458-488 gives -3.0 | 43.8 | 52.7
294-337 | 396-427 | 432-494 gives -1.3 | 44.1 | 53.6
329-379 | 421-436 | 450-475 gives -1.2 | 46.8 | 55.6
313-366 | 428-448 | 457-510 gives -4.8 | 45.4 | 46.6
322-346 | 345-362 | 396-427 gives -0.3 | 42.5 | 52.5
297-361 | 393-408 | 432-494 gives 0.4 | 44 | 53.6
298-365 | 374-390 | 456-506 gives 2.9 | 44.6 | 47.5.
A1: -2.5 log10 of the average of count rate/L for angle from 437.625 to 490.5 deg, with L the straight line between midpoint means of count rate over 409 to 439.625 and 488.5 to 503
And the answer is -0.20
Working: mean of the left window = 55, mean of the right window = 37.5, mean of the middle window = 54.5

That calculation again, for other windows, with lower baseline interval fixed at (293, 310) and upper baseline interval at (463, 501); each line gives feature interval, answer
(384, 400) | 0.235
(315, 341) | -0.074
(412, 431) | -0.227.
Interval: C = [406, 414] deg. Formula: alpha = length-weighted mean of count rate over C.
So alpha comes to 50.4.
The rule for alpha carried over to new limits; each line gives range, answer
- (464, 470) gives 53.9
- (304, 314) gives 43.9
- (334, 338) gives 41.3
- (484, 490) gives 44.4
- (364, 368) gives 55.7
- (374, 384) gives 42.6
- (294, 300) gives 39.7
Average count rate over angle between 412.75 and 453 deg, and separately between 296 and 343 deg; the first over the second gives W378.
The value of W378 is 1.3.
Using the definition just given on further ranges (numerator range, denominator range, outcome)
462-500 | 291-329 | 1.09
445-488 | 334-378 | 1.16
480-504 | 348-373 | 0.80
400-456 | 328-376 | 1.19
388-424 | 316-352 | 1.09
